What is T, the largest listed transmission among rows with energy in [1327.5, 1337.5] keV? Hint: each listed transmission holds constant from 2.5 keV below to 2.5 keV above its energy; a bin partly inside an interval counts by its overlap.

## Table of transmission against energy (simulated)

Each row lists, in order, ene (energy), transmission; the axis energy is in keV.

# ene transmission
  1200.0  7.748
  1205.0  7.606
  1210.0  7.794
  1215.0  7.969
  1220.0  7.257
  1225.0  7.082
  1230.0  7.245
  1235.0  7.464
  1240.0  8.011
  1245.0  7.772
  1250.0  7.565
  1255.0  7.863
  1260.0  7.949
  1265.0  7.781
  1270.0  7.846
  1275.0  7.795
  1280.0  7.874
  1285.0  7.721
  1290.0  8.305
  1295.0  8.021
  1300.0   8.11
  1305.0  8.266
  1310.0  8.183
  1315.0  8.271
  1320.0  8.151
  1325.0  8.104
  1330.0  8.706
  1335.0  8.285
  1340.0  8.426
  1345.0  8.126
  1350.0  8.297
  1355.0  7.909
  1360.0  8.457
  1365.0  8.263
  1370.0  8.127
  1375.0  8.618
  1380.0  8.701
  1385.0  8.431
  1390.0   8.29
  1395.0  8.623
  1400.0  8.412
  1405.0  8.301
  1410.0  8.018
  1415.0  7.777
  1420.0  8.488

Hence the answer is 8.706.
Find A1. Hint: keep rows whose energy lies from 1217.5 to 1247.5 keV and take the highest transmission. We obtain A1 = 8.011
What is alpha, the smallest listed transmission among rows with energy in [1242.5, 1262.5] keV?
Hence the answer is 7.565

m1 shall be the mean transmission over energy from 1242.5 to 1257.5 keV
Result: 7.73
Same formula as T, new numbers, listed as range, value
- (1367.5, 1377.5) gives 8.618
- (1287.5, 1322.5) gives 8.305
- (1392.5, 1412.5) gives 8.623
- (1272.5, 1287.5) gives 7.874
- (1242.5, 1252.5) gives 7.772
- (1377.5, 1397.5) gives 8.701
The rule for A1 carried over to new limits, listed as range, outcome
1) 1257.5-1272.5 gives 7.949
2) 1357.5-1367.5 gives 8.457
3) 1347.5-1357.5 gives 8.297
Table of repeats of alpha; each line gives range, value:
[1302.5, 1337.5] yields 8.104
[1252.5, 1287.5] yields 7.721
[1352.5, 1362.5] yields 7.909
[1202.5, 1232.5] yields 7.082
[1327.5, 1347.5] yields 8.126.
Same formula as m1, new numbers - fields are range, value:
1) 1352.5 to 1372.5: 8.19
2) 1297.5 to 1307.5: 8.19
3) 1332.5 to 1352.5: 8.28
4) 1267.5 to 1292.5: 7.91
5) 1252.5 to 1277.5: 7.85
